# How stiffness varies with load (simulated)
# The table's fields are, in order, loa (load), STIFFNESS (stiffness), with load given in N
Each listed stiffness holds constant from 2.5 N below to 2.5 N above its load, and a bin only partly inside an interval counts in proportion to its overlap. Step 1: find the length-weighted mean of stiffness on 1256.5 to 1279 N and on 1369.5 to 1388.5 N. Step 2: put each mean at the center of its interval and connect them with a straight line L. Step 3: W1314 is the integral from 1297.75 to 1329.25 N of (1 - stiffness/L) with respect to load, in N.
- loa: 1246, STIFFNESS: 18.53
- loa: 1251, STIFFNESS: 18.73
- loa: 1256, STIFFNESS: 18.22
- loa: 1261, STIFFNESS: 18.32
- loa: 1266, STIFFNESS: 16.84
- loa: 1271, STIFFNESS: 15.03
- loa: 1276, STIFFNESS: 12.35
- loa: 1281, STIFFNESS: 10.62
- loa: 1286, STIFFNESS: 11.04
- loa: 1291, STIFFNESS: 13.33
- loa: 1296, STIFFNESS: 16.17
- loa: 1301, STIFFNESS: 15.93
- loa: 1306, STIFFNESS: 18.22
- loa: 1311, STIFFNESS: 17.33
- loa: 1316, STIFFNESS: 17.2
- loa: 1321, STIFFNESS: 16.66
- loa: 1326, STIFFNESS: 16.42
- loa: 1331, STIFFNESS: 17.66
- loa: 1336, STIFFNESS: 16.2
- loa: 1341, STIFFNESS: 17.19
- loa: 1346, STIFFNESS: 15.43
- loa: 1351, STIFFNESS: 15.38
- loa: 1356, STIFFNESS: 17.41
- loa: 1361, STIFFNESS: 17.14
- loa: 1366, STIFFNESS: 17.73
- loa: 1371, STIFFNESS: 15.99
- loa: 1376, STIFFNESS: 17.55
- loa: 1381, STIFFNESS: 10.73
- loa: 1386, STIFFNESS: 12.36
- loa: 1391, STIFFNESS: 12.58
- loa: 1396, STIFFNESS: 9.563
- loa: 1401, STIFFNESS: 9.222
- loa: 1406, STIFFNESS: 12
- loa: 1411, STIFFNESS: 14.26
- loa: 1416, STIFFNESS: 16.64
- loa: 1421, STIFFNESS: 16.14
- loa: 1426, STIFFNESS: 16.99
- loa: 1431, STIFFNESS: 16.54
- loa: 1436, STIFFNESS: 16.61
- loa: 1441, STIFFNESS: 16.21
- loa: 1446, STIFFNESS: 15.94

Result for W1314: -4.0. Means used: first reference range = 15.8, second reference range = 14.1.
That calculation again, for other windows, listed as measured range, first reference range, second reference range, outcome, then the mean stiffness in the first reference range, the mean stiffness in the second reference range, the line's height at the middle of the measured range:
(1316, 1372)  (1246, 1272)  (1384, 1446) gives -3.3 N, 17.7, 14.2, 15.8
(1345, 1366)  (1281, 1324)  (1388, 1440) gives -2.5 N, 15.4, 14.1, 14.8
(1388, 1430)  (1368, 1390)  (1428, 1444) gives 5.2 N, 14.1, 16.5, 15.4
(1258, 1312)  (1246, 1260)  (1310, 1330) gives 8.3 N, 18.5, 16.9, 17.7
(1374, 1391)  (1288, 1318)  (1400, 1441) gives 2.4 N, 16.3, 15.1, 15.5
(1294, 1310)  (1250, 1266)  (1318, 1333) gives 0.4 N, 18.1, 16.9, 17.3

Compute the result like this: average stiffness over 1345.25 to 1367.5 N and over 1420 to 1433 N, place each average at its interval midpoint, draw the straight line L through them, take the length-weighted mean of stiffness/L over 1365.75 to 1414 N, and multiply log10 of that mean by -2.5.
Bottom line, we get 0.27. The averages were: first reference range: 16.7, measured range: 13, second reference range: 16.6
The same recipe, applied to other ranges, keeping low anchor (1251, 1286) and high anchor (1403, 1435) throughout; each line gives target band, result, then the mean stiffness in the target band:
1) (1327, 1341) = -0.11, 16.9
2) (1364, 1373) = -0.10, 16.9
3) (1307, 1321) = -0.13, 17.3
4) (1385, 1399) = 0.33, 11.3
